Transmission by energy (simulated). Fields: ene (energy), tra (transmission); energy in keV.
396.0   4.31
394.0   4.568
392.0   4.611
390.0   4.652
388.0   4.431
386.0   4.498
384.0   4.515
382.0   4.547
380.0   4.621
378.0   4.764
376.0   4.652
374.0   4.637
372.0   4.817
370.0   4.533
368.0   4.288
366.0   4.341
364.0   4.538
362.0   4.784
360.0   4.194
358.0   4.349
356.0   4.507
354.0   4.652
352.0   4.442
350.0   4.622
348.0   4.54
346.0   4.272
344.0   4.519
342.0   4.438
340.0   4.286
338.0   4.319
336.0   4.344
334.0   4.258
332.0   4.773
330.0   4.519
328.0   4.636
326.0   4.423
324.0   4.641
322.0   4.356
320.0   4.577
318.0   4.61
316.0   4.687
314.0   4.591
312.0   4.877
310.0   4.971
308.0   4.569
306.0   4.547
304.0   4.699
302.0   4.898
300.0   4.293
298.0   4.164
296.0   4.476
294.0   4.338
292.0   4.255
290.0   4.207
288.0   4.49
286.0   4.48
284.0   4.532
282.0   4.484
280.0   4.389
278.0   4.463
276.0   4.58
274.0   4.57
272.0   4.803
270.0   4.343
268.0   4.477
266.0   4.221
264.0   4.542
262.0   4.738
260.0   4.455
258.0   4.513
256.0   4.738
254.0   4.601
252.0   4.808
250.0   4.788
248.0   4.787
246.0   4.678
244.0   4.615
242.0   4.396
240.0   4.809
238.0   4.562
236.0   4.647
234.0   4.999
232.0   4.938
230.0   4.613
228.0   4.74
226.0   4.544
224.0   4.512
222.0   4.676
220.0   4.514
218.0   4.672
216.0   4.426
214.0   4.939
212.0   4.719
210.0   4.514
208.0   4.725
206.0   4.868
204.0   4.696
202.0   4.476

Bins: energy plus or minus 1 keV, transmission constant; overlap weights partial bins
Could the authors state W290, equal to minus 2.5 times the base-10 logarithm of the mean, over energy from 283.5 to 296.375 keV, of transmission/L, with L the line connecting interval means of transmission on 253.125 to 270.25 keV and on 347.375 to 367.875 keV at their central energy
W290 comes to 0.03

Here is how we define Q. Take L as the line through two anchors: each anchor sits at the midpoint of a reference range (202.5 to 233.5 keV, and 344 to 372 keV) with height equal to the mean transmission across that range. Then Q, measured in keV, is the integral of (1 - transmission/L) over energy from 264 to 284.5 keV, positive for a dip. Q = 0.5 keV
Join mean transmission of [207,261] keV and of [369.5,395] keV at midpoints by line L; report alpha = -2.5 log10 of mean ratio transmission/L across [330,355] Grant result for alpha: 0.04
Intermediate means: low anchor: 4.66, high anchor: 4.6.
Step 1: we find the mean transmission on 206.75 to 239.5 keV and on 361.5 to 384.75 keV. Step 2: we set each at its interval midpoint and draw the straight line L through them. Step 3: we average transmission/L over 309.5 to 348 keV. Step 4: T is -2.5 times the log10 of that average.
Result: 0.02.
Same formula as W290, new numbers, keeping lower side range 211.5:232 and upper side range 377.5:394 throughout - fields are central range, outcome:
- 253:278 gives 0.02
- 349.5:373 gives 0.02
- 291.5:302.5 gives 0.05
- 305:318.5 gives -0.02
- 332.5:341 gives 0.06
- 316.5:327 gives 0.02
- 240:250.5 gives -0.01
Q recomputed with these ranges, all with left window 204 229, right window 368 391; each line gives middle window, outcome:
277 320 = 0.9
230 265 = -0.3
